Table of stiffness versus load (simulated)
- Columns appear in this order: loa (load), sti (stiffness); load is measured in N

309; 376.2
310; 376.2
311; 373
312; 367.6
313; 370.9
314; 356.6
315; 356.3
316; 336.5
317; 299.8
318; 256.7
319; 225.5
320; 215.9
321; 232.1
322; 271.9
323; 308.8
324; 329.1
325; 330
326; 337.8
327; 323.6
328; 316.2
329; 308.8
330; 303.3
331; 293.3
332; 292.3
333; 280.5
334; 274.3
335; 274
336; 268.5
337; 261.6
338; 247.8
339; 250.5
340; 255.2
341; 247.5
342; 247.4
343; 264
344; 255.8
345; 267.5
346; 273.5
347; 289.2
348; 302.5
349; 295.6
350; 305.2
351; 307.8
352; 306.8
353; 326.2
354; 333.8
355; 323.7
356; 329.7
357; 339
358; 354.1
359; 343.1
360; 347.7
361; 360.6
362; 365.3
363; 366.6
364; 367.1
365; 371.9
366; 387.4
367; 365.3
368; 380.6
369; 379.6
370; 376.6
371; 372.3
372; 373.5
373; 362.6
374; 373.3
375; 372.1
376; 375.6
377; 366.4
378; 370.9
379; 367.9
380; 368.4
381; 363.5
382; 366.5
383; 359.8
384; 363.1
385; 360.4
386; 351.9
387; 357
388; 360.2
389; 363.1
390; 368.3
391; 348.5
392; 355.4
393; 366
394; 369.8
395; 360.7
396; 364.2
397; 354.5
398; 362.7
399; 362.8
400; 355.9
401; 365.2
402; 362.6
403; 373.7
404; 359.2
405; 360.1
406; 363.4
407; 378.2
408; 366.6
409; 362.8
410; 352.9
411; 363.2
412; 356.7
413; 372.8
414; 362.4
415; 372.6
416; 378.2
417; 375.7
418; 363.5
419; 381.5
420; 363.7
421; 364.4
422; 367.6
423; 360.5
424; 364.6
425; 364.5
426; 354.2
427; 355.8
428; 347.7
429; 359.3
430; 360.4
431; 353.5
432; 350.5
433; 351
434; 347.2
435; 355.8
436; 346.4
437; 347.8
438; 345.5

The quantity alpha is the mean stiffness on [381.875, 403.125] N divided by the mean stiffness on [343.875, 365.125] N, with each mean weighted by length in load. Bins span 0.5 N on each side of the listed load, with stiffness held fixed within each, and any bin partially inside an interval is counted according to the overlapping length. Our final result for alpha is 1.1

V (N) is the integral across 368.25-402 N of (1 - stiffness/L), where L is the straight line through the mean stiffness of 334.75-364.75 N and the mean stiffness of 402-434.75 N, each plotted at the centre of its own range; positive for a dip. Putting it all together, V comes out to -3.2 N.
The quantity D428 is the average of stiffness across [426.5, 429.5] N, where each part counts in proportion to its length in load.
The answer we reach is 354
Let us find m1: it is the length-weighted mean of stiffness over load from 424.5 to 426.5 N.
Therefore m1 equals 359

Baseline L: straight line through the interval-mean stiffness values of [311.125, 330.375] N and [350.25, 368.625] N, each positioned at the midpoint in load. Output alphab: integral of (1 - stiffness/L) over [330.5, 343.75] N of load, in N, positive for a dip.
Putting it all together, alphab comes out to 2.4 N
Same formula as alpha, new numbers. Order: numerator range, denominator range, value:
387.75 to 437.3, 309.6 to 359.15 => 1.21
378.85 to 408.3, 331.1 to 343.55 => 1.37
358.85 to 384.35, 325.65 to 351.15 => 1.31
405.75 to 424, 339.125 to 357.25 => 1.26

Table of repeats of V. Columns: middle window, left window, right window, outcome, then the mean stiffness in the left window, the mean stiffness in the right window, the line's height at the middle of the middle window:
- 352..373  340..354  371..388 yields -2.2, 285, 366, 323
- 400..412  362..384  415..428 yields 0.1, 371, 366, 367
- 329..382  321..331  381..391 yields 1.8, 309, 361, 334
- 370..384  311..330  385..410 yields -0.8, 310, 362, 348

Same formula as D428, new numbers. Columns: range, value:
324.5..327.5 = 330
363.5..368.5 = 374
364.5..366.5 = 380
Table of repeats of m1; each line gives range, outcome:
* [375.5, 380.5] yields 370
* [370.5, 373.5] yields 369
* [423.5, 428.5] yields 357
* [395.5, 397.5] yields 359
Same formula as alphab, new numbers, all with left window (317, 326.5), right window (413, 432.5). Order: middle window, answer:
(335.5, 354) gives 1.32 N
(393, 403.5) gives -0.62 N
